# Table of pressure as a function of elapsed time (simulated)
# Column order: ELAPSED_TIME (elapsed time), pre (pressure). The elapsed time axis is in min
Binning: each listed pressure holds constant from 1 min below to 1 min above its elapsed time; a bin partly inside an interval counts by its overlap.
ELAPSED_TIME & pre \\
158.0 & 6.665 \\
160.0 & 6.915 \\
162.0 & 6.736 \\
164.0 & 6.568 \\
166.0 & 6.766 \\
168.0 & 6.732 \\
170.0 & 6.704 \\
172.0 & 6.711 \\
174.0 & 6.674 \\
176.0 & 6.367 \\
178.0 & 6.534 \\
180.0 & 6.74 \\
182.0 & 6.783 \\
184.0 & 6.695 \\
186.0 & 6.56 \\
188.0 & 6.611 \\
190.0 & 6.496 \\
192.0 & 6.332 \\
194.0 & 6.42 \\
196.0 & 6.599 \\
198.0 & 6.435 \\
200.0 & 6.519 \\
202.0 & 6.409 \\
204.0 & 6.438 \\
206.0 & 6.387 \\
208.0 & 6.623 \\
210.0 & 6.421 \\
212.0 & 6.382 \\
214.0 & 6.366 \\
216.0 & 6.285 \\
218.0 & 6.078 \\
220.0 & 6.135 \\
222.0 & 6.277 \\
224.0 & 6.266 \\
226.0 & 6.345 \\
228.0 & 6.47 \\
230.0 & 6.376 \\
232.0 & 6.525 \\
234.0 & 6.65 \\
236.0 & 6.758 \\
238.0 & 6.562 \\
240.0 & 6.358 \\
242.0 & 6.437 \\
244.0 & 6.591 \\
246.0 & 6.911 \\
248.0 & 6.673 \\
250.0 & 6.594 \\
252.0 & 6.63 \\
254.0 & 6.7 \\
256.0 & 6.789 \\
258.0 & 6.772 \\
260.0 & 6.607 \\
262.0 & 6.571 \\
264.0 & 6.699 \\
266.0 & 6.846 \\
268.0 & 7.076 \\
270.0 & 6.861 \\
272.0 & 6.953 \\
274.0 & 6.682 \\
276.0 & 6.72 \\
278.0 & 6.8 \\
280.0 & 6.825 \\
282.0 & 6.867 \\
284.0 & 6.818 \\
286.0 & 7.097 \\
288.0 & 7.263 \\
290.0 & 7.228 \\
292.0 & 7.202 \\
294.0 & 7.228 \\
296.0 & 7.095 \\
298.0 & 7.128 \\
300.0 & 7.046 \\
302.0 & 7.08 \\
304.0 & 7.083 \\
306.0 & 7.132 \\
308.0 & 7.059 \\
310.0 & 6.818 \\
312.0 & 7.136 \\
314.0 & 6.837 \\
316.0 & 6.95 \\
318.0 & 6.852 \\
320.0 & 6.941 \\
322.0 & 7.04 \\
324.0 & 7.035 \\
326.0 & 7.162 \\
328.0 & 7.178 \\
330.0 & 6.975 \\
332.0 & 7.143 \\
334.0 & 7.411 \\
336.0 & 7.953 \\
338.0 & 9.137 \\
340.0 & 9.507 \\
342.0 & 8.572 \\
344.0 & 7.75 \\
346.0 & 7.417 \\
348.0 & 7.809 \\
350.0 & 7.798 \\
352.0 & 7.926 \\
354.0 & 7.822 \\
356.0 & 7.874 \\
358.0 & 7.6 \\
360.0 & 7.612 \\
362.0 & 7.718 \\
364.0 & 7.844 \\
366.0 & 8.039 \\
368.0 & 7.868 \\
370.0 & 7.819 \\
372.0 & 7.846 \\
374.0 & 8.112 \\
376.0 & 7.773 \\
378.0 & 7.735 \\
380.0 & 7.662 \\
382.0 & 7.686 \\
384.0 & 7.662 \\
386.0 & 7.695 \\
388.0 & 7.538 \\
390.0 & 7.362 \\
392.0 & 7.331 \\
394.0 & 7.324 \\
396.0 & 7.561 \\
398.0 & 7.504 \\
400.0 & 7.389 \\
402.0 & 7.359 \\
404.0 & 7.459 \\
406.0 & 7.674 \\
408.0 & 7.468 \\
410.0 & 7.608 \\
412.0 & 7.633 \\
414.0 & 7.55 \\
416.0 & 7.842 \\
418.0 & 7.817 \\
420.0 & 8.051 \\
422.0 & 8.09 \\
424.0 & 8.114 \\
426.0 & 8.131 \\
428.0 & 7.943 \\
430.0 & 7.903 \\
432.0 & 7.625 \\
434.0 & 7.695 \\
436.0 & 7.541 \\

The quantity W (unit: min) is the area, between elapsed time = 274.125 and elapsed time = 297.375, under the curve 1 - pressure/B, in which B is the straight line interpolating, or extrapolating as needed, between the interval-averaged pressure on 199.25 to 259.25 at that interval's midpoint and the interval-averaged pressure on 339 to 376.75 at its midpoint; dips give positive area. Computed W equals 0.4 min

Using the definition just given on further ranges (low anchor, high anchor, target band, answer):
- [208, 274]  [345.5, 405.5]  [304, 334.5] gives 0.72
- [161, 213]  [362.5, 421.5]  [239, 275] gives 1.20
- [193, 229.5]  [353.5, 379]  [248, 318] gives 1.32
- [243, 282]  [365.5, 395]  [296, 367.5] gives -1.80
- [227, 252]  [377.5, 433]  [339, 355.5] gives -1.78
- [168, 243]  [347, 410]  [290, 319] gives 0.44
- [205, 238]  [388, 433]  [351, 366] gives -0.96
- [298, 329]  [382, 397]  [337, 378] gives -3.83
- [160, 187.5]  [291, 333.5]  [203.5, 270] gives 2.98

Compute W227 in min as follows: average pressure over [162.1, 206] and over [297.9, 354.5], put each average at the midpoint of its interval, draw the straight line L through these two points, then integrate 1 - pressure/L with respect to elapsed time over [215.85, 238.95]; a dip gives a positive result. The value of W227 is 1.5 min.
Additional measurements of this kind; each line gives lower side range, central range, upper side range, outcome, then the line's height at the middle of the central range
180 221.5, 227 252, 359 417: 0.5 min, 6.7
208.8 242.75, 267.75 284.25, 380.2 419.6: -0.3 min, 6.73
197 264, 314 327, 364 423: 0.3 min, 7.15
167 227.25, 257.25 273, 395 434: 0.2 min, 6.87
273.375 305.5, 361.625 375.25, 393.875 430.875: -0.8 min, 7.46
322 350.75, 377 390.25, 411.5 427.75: 0.4 min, 7.84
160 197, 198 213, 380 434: 0.6 min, 6.74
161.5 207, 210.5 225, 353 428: 1.1 min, 6.76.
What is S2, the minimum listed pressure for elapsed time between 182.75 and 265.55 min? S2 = 6.078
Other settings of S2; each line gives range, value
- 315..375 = 6.852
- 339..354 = 7.417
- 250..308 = 6.571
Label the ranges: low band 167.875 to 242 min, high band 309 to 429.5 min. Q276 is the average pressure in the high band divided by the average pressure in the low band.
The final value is 1.18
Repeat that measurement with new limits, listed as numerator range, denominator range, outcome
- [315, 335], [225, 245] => 1.09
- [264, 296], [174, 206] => 1.07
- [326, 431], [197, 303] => 1.16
